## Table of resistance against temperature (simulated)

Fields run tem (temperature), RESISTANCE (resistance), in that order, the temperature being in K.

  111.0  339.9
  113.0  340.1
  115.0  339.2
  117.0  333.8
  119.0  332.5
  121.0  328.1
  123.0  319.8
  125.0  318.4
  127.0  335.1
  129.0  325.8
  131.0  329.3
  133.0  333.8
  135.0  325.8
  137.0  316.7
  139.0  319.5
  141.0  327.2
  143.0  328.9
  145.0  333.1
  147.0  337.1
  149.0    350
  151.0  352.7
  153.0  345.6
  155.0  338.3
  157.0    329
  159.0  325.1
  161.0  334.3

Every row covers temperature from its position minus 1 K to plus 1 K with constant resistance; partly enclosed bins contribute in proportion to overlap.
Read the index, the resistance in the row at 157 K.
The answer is 329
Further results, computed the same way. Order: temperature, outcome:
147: 337.1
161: 334.3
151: 352.7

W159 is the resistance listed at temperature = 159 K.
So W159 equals 325.1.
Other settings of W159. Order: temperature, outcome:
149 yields 350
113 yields 340.1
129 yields 325.8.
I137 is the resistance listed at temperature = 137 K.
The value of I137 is 316.7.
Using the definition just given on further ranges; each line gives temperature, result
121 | 328.1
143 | 328.9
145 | 333.1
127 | 335.1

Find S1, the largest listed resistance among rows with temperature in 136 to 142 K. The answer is 327.2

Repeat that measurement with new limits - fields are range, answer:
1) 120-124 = 328.1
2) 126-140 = 335.1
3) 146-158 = 352.7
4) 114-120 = 339.2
